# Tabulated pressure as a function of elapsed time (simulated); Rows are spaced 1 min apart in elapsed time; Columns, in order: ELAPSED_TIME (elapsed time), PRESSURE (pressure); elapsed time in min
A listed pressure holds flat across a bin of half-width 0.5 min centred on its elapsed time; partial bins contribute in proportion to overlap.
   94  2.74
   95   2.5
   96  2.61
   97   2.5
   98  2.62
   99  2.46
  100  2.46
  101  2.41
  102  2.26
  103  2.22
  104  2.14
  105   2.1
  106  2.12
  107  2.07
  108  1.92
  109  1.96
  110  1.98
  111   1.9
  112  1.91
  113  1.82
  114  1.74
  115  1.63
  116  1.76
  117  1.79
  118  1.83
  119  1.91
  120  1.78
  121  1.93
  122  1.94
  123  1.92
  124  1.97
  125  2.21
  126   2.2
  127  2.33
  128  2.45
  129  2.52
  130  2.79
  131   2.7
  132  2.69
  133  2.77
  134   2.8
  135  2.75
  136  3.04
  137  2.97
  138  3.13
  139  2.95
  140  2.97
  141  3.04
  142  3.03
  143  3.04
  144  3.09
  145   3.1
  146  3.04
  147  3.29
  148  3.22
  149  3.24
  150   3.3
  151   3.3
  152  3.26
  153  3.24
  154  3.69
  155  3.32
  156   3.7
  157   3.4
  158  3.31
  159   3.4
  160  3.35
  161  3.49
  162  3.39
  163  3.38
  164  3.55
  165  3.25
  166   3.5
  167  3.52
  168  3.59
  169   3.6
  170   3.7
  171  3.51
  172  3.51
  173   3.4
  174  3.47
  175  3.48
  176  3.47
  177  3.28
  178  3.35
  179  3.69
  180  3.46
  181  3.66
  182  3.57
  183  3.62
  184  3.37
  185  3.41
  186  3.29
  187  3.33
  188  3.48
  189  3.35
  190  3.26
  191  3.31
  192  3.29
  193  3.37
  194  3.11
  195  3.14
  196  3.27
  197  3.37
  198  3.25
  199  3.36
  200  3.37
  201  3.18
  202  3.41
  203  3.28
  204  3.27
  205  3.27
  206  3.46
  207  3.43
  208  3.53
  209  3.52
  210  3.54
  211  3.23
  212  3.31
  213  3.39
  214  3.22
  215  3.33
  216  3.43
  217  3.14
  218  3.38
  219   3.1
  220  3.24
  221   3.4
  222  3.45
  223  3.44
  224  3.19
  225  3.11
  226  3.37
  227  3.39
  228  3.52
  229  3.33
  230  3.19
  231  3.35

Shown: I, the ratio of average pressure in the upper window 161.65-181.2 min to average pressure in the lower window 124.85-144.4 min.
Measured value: 1.3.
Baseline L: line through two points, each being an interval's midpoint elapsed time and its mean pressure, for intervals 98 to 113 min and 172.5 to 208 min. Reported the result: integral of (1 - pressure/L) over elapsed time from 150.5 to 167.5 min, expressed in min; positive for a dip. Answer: -2.9 min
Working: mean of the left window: 2.14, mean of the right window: 3.38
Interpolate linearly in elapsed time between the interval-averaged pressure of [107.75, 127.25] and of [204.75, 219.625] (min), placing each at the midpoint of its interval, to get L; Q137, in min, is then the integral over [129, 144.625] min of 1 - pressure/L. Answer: -4.9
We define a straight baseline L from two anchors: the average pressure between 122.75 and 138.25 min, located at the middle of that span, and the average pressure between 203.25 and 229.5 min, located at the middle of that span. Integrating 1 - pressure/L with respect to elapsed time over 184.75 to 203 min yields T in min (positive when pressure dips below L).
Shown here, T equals -0.9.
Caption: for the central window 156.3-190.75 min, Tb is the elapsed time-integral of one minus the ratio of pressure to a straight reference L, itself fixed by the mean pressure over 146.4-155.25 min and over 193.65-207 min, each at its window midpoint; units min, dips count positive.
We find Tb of -1.5 min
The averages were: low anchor 3.31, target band 3.45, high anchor 3.3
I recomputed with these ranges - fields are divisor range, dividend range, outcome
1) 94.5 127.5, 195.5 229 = 1.60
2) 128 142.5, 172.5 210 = 1.19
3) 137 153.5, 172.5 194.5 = 1.09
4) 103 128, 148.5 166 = 1.72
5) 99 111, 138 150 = 1.44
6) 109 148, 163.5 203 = 1.40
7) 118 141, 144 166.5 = 1.35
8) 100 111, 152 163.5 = 1.61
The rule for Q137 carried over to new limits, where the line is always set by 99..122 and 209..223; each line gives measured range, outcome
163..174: -3.1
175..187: -2.4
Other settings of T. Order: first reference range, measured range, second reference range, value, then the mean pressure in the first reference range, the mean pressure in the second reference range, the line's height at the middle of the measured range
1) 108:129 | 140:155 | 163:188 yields -2.6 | 1.96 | 3.48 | 2.73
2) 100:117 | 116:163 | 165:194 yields -3.1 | 2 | 3.45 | 2.63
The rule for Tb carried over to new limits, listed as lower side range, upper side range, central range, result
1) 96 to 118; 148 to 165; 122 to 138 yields 0.97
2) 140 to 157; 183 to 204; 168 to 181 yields -0.87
